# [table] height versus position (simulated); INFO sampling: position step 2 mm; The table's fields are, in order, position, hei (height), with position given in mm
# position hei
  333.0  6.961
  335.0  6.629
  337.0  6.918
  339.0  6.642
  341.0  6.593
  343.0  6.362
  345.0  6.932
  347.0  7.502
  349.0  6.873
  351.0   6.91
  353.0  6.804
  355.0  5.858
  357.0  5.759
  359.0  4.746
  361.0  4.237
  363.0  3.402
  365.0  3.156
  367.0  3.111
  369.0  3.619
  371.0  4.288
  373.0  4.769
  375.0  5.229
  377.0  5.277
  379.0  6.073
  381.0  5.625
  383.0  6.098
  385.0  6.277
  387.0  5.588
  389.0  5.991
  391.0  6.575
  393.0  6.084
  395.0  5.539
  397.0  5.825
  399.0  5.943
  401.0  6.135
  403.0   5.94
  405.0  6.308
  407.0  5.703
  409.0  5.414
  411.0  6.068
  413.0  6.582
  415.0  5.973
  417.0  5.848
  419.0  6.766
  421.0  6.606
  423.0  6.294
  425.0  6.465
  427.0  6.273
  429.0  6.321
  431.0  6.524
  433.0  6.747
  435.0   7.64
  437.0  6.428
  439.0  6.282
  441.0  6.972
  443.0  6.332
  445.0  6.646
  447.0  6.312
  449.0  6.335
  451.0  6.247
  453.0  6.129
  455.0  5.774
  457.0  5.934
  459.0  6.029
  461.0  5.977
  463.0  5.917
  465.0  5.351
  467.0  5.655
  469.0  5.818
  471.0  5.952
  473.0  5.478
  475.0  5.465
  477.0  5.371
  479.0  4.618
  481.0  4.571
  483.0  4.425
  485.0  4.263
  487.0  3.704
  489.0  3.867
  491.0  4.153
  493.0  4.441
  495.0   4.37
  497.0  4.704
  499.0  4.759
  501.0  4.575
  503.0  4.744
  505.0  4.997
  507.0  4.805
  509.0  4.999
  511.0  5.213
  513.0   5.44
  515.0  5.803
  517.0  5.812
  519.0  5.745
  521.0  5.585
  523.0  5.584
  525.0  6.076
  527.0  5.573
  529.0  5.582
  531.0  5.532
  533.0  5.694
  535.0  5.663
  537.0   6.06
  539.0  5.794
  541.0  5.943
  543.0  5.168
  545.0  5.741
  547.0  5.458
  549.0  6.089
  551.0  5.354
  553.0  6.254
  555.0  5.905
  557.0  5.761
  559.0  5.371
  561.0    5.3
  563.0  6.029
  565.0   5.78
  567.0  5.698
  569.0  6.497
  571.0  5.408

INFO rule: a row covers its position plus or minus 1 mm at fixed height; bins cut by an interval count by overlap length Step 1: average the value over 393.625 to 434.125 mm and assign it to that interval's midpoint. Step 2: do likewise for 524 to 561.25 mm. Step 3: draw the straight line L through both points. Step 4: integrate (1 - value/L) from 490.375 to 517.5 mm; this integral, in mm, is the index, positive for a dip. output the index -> 4.3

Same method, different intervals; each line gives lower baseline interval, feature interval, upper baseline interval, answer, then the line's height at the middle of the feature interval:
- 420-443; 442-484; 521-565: 4.1 mm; 6.34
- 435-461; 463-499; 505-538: 6.8 mm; 5.98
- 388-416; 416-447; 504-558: -3.2 mm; 5.92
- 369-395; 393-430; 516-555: -3.4 mm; 5.6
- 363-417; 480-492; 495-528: 2.6 mm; 5.3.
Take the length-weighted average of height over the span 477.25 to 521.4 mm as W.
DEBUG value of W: 4.8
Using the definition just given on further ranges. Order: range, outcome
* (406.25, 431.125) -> 6.21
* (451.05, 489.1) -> 5.34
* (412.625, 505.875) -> 5.67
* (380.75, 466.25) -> 6.19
